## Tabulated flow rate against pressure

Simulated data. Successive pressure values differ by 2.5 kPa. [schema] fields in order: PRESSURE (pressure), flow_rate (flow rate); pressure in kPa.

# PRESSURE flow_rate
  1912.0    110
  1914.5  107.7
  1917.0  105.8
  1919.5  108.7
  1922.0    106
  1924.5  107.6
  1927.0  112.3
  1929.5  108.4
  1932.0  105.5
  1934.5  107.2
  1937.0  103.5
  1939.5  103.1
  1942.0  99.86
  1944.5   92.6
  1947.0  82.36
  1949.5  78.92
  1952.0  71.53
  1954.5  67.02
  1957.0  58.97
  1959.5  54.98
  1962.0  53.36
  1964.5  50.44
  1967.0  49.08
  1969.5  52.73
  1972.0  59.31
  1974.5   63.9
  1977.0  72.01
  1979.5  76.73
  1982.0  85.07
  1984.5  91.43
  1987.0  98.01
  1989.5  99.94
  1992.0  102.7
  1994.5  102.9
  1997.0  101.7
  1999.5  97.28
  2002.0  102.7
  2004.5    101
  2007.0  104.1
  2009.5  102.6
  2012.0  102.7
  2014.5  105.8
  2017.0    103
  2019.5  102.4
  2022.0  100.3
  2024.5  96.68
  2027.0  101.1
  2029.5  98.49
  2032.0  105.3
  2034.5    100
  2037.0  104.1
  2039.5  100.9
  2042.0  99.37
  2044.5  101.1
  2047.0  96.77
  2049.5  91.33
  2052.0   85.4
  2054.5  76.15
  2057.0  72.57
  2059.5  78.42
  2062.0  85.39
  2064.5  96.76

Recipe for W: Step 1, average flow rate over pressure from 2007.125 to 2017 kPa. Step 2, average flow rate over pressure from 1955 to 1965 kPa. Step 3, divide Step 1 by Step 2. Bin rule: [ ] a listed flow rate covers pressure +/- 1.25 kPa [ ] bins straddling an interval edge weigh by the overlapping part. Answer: 1.9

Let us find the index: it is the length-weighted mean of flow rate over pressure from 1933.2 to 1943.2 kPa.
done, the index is 103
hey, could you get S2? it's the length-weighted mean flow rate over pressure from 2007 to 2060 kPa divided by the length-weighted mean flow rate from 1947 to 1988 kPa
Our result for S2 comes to 1.4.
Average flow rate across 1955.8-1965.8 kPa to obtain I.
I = 54.4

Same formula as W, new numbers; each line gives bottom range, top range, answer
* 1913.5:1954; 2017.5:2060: 0.96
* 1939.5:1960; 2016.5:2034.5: 1.29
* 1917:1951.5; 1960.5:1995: 0.74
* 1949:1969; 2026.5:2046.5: 1.70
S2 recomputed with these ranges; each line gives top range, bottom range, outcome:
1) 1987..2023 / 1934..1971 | 1.37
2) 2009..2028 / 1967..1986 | 1.44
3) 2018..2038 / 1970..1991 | 1.26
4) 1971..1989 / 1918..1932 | 0.73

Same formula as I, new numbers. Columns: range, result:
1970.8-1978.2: 65.1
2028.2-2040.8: 102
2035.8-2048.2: 100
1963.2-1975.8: 55.2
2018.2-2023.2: 101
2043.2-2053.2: 93.7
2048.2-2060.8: 80.9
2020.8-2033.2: 100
